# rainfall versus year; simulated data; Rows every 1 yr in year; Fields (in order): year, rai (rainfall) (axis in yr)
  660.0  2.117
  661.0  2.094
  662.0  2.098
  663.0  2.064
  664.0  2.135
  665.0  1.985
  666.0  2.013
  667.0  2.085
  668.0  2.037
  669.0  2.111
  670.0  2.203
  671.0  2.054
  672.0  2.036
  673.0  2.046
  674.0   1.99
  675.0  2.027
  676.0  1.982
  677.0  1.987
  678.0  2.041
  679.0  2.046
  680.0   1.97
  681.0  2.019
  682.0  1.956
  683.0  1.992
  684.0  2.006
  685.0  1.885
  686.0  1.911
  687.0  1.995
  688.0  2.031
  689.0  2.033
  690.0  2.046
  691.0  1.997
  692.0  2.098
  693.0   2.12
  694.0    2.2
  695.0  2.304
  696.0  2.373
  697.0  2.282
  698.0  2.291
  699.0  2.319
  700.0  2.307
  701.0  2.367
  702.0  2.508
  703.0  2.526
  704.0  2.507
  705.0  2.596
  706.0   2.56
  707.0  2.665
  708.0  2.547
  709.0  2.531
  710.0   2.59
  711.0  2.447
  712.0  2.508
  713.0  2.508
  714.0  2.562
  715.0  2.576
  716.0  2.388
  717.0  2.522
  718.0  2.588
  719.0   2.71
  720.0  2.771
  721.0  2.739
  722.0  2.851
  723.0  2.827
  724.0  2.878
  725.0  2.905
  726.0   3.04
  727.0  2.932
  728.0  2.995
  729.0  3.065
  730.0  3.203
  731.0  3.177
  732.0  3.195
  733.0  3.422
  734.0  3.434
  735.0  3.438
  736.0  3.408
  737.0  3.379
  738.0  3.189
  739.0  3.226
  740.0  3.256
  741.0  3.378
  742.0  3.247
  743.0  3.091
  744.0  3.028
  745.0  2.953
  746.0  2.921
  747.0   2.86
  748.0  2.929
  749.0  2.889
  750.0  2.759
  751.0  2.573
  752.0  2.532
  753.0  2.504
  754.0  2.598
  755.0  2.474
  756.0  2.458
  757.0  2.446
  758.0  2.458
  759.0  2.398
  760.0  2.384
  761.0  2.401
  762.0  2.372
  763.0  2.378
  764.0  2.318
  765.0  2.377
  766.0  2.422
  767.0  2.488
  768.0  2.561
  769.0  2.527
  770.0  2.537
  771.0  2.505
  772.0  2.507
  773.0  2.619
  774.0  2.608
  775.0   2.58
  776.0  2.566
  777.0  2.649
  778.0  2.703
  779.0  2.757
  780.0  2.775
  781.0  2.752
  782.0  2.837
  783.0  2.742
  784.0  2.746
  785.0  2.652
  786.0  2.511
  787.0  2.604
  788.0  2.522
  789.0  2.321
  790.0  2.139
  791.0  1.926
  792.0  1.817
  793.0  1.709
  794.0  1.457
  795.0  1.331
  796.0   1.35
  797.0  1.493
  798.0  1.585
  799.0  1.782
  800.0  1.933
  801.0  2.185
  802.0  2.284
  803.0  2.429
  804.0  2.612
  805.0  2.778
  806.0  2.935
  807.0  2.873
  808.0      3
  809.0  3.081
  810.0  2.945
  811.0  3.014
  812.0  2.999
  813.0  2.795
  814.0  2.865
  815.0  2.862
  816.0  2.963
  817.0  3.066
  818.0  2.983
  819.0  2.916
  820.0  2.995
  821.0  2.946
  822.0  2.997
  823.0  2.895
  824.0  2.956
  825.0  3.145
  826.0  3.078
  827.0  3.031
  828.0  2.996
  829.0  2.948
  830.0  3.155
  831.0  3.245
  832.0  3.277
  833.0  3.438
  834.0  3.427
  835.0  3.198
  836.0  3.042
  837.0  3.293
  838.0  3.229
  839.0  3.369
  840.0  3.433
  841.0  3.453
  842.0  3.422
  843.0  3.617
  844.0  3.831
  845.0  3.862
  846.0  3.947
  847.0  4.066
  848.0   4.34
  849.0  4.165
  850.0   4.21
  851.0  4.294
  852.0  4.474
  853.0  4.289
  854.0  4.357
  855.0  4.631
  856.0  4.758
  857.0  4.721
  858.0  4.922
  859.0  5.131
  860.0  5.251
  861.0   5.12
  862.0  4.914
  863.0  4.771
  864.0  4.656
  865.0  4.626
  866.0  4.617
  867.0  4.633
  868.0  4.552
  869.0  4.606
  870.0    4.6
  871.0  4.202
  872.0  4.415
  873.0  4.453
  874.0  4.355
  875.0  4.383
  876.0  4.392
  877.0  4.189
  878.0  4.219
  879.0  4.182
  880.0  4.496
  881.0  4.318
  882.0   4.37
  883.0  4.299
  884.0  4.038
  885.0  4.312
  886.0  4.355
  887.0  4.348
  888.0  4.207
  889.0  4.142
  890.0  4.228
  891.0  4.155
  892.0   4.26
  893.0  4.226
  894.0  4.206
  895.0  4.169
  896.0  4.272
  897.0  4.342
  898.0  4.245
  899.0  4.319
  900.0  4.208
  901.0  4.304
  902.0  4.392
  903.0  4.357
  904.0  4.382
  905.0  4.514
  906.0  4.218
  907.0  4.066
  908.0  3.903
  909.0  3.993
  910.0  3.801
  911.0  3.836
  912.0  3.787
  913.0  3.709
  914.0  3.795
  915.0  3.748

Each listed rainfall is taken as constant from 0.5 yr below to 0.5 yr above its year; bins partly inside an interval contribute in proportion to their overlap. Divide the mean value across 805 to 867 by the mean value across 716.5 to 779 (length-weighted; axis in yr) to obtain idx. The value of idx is 1.3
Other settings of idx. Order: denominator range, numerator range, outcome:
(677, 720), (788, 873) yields 1.46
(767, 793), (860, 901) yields 1.74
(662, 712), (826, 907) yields 1.90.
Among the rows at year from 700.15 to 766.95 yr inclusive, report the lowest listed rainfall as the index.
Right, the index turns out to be 2.318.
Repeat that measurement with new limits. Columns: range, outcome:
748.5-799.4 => 1.331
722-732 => 2.827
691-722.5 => 1.997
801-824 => 2.185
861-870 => 4.552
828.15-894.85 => 2.948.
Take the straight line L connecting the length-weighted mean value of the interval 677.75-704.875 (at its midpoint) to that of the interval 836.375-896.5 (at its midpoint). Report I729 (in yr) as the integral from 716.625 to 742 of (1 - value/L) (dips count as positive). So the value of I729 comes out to -4.27 yr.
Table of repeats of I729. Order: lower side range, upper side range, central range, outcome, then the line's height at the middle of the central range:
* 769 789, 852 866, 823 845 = 4.4 yr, 4.1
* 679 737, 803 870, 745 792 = 7.7 yr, 3.06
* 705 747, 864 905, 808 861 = 4.8 yr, 3.89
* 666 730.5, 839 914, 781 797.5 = 5.8 yr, 3.34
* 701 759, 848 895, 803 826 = 5.3 yr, 3.8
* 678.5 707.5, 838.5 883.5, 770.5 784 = 2.5 yr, 3.28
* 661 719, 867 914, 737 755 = -1.0 yr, 2.79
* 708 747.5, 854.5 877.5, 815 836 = 5.4 yr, 4.15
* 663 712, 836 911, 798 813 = 3.9 yr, 3.5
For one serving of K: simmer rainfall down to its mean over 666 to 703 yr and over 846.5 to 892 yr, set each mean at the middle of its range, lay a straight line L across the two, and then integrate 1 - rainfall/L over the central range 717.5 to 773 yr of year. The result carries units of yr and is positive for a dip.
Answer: 0.7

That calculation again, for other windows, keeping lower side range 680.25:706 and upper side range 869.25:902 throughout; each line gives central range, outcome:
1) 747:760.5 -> 1.28 yr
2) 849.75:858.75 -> -1.35 yr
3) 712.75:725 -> -0.98 yr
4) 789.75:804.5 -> 6.50 yr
